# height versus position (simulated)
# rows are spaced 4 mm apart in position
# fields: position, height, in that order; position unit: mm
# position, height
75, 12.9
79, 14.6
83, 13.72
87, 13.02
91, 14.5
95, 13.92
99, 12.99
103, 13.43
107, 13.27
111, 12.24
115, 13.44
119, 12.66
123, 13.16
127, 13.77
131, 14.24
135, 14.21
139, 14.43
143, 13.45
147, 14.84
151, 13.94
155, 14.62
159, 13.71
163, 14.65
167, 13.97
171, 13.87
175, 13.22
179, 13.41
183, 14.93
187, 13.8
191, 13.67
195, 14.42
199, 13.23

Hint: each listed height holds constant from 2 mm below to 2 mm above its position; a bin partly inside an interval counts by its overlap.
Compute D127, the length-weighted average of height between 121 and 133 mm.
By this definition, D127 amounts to 13.7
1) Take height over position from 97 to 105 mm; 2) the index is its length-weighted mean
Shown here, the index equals 13.2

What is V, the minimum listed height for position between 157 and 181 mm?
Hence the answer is 13.22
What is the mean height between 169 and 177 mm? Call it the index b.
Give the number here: 13.5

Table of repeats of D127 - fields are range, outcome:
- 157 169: 14.1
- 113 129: 13.3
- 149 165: 14.2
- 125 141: 14.2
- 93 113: 13.2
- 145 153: 14.4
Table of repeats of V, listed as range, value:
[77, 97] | 13.02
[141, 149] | 13.45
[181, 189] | 13.8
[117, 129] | 12.66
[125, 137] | 13.77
